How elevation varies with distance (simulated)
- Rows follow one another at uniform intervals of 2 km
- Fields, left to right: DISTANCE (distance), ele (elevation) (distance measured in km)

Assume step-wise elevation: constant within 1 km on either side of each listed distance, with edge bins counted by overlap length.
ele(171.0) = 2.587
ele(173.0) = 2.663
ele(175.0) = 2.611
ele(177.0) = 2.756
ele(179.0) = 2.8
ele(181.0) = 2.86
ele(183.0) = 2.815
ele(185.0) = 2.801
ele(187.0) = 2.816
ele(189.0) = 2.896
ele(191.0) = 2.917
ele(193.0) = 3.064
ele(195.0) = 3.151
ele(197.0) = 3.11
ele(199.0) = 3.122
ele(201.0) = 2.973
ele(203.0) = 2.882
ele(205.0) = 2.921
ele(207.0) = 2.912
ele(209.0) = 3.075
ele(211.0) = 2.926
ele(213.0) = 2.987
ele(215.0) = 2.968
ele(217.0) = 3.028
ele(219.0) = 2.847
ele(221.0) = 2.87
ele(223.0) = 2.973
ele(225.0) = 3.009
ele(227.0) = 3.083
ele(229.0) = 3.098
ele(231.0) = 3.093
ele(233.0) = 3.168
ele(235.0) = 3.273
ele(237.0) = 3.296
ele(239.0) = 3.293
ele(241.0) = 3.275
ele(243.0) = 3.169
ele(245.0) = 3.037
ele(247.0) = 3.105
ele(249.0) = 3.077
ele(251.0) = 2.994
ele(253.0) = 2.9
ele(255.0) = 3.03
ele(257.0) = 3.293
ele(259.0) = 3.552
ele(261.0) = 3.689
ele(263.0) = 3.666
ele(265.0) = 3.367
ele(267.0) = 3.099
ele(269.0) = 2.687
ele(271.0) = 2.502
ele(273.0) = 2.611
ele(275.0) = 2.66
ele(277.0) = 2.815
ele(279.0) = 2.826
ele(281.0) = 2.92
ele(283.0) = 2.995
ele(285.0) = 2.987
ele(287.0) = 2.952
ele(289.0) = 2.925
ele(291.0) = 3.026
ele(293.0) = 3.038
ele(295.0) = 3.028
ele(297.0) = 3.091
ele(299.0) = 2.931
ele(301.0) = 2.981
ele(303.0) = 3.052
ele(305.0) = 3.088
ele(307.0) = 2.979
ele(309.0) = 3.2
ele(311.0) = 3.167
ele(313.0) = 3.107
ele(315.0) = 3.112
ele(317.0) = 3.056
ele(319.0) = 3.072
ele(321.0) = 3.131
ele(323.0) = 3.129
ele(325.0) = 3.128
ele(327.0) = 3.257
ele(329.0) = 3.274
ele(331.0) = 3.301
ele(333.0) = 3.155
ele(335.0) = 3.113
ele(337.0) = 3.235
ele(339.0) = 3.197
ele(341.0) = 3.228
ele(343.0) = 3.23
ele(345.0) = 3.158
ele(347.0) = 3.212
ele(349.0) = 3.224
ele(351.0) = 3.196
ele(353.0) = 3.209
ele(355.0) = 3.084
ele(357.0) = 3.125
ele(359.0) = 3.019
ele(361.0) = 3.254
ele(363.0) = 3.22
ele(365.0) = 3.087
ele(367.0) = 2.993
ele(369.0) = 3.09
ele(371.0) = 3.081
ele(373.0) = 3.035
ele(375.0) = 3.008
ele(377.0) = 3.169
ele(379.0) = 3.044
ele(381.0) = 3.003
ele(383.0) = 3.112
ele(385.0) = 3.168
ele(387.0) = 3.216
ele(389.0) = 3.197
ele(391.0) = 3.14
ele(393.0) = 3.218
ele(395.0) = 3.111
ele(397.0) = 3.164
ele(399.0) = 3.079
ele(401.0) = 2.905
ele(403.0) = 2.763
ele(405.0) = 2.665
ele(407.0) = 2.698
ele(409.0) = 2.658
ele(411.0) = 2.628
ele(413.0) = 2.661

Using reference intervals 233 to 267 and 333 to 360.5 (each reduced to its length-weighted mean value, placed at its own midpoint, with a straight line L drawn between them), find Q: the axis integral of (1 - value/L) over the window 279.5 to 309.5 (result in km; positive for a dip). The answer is 1.91 km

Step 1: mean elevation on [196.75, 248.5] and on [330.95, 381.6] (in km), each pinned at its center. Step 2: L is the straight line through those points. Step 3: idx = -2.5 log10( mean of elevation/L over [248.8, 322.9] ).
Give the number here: 0.02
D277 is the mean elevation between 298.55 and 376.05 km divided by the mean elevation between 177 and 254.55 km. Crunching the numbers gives 1.04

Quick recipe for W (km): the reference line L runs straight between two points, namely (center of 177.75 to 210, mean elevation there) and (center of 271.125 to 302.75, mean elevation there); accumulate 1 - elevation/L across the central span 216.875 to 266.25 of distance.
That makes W -4.1 km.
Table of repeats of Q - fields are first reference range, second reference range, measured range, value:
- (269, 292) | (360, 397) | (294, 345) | -3.17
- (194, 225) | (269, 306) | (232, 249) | -1.39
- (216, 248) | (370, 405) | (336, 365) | -0.97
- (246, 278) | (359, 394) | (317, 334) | -0.44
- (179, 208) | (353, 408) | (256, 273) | -1.19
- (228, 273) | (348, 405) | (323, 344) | -0.62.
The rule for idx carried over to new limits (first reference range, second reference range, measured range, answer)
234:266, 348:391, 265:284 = 0.145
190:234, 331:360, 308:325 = 0.006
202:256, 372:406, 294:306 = 0.009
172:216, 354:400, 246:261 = -0.069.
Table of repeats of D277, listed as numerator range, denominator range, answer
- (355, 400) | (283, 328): 1.02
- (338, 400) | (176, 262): 1.03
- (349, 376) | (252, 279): 1.02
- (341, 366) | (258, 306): 1.05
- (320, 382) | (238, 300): 1.03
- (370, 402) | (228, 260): 0.98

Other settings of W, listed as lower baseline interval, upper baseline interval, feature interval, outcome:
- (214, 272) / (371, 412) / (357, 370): -0.38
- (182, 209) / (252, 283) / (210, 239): -0.60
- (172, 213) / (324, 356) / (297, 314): 0.36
